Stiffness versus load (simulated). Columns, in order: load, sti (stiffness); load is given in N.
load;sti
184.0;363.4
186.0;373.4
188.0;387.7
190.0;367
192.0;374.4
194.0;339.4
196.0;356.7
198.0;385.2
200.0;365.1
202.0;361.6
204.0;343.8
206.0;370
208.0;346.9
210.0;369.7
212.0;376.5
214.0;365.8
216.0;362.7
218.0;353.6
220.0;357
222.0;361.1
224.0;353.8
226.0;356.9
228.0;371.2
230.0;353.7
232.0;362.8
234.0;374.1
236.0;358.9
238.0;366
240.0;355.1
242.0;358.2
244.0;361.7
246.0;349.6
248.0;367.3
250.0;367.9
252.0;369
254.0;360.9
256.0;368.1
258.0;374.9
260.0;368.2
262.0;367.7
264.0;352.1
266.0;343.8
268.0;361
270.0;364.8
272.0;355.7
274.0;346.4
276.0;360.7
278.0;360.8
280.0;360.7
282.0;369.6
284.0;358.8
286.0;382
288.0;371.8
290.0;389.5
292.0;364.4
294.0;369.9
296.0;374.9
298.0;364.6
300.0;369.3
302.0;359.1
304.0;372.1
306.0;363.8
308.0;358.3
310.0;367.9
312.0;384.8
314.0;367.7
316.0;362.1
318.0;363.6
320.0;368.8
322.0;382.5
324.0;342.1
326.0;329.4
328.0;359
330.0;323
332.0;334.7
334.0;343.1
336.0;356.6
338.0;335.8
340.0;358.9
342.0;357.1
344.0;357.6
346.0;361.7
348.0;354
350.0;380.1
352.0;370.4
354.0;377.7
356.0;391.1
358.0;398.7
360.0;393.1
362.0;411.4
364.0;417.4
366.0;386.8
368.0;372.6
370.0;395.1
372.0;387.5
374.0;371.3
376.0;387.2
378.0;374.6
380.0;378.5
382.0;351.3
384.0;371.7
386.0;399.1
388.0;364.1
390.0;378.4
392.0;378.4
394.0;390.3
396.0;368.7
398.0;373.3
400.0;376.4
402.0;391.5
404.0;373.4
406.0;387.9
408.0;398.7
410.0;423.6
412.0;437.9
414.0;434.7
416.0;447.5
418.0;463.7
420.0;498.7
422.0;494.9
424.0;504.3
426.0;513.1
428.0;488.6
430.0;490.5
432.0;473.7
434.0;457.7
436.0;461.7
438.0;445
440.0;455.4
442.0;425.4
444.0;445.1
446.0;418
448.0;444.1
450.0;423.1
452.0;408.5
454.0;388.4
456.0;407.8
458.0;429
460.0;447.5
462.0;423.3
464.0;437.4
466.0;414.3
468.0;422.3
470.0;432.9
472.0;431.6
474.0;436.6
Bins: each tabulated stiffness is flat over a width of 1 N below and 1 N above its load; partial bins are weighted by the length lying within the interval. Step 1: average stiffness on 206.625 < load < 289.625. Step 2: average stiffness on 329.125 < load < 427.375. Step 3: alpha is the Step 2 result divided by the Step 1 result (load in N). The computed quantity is 1.08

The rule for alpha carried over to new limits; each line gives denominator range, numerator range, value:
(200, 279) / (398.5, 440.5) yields 1.24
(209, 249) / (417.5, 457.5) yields 1.26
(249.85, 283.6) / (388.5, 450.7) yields 1.20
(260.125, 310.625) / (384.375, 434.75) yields 1.17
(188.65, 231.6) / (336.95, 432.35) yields 1.11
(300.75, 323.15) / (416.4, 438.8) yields 1.31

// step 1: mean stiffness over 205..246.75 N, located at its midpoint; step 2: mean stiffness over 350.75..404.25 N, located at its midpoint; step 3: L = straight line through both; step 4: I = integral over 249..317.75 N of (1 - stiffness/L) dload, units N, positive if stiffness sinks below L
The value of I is 0.70 N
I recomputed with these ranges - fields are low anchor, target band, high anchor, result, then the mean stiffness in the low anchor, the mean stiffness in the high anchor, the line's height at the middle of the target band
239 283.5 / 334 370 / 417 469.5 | 2.7 N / 361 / 449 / 405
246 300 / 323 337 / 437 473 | 1.6 N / 365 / 428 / 385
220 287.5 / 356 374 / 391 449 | 0.8 N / 362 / 437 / 412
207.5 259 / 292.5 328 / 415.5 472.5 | 2.6 N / 363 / 448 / 394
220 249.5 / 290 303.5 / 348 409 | 0.0 N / 361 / 383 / 370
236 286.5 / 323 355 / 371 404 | 1.6 N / 362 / 378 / 371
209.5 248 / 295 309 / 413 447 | 1.2 N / 362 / 466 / 399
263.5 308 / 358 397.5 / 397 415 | 0.8 N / 364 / 400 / 391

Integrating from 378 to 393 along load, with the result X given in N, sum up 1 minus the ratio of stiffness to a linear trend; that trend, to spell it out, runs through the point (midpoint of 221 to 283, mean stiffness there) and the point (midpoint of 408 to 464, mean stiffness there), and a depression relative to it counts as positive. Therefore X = 1.8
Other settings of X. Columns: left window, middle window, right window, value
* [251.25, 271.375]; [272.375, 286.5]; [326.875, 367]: 0.1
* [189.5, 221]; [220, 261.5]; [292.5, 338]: -0.2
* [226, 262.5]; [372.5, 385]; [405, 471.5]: 1.4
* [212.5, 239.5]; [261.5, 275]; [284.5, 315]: 0.4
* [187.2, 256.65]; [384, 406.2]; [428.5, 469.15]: 2.1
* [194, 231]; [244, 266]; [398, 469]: 0.7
